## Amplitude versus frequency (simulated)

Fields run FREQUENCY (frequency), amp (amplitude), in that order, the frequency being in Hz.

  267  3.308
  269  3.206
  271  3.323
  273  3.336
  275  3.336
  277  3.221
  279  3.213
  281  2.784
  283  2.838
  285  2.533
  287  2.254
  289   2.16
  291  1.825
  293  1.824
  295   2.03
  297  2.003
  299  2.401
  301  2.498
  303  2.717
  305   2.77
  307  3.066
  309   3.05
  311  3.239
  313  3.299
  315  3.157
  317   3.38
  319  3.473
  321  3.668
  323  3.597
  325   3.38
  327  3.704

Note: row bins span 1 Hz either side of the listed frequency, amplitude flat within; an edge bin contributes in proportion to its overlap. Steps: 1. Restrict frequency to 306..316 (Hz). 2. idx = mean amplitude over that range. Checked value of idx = 3.16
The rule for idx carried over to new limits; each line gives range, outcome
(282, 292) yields 2.32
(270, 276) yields 3.33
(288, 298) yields 1.97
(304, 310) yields 2.96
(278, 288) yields 2.72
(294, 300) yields 2.14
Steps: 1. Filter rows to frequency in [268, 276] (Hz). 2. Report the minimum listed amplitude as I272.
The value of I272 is 3.206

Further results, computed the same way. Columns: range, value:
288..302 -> 1.824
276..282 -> 2.784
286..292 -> 1.825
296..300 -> 2.003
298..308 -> 2.401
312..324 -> 3.157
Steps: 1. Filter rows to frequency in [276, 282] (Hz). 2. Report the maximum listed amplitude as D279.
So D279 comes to 3.221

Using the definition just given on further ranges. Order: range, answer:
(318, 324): 3.668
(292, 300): 2.401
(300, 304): 2.717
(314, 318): 3.38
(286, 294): 2.254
